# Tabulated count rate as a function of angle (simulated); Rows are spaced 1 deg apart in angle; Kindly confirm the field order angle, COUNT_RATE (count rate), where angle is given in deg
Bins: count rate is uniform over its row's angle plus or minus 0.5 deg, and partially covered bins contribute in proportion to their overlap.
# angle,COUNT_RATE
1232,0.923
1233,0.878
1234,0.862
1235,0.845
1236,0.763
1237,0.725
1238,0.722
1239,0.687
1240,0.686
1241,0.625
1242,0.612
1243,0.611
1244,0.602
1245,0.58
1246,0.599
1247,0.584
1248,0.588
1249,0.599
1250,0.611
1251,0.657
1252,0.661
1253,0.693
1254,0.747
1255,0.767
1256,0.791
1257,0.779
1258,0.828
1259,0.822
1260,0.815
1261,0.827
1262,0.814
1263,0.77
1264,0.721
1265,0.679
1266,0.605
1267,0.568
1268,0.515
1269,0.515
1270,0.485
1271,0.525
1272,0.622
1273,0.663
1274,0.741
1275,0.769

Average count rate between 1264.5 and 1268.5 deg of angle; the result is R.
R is 0.592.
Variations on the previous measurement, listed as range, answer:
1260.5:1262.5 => 0.821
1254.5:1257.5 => 0.779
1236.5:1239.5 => 0.711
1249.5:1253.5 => 0.655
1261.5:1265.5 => 0.746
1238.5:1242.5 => 0.653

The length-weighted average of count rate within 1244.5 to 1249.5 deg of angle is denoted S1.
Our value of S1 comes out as 0.59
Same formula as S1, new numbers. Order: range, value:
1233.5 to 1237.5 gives 0.799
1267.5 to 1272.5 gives 0.532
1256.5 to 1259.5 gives 0.81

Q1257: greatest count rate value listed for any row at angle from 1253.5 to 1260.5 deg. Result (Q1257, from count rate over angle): 0.828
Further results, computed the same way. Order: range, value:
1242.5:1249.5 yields 0.611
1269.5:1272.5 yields 0.622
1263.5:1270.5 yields 0.721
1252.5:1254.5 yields 0.747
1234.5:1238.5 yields 0.845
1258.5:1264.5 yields 0.827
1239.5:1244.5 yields 0.686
